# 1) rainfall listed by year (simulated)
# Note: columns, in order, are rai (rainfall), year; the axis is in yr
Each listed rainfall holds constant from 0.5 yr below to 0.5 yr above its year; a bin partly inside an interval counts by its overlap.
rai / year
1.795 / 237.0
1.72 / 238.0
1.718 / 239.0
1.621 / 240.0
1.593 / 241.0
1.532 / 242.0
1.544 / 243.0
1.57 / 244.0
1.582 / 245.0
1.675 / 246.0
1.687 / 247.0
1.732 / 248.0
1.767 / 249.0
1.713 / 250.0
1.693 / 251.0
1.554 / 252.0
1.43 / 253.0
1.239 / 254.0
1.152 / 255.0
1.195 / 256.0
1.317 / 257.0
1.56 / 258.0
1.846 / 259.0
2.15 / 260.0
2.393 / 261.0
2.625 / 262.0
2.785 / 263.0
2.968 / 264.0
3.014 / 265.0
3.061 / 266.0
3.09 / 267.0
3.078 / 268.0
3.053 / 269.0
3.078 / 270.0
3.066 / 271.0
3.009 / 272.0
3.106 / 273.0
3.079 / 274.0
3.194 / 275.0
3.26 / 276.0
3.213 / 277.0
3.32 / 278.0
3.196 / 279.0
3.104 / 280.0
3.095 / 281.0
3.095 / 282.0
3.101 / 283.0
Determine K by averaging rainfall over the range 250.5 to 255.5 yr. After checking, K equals 1.41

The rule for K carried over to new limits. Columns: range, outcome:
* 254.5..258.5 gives 1.31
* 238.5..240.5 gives 1.67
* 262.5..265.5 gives 2.92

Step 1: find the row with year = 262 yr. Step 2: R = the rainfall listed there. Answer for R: 2.625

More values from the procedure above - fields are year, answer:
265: 3.014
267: 3.09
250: 1.713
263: 2.785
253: 1.43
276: 3.26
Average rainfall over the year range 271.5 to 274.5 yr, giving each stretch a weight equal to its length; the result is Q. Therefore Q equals 3.06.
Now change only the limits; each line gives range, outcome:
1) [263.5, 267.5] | 3.03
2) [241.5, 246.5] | 1.58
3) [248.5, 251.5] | 1.72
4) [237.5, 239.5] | 1.72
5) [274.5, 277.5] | 3.22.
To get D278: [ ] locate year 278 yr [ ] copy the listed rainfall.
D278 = 3.32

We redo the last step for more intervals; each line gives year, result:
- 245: 1.582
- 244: 1.57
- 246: 1.675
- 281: 3.095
